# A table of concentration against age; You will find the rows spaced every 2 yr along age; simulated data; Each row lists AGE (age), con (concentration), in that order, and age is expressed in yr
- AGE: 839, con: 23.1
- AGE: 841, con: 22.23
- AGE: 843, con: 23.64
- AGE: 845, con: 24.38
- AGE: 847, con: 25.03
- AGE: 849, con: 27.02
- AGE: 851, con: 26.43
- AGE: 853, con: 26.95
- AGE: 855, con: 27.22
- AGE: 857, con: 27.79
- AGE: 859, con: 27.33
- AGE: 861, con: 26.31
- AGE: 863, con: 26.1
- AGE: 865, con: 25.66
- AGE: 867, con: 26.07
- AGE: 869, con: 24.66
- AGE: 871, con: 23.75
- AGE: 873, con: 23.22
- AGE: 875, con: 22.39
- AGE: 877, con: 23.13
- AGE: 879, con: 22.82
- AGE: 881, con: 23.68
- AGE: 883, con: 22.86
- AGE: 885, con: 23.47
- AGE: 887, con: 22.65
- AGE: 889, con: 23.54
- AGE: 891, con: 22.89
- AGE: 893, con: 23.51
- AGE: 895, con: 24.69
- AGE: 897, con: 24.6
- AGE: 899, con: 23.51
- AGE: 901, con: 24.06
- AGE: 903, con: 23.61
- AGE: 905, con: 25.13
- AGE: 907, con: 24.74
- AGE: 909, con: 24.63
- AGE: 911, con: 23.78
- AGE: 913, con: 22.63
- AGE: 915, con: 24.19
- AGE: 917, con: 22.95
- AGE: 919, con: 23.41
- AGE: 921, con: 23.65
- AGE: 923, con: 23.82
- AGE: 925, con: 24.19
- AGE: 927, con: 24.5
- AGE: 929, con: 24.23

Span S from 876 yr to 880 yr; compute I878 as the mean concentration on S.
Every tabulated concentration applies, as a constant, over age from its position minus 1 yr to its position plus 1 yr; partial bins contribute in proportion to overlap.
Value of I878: 23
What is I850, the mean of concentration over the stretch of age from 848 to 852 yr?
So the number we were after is 26.7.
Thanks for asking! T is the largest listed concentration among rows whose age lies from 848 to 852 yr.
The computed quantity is 27.02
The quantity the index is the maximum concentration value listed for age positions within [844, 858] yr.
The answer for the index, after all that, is 27.79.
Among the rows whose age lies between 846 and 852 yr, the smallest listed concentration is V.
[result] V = 25.03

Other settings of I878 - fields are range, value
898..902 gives 23.8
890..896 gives 23.7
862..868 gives 25.9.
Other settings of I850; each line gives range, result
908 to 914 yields 23.7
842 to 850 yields 25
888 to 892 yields 23.2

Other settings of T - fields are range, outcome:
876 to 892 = 23.68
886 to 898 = 24.69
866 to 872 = 26.07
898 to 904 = 24.06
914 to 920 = 24.19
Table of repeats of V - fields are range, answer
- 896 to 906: 23.51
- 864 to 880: 22.39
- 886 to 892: 22.65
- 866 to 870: 24.66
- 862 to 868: 25.66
